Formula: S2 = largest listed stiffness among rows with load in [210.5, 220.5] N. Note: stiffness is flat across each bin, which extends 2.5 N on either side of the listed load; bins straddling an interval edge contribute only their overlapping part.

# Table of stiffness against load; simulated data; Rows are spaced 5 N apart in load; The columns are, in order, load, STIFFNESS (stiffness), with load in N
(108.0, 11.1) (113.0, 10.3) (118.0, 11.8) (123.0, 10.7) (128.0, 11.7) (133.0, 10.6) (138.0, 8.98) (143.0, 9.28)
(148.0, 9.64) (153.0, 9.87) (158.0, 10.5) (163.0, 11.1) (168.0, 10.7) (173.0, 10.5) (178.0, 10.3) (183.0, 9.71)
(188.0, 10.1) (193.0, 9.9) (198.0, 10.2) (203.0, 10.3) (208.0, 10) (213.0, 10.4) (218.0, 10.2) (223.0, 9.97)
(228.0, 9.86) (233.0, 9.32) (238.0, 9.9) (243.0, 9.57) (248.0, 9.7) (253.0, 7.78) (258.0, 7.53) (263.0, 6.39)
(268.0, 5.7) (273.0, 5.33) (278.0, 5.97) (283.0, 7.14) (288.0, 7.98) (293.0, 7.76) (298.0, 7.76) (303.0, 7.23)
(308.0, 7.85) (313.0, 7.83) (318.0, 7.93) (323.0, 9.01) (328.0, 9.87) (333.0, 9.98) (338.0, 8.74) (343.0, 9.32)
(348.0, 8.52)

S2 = 10.4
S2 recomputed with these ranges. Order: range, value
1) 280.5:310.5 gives 7.98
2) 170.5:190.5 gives 10.5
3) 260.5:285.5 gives 7.14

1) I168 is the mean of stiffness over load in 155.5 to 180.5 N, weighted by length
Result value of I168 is 10.6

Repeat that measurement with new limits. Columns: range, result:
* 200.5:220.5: 10.2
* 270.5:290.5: 6.6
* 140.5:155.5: 9.6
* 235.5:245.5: 9.73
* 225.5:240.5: 9.69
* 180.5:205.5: 10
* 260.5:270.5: 6.04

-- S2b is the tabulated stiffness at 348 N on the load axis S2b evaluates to 8.52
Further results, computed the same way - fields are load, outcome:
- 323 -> 9.01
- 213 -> 10.4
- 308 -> 7.85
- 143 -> 9.28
